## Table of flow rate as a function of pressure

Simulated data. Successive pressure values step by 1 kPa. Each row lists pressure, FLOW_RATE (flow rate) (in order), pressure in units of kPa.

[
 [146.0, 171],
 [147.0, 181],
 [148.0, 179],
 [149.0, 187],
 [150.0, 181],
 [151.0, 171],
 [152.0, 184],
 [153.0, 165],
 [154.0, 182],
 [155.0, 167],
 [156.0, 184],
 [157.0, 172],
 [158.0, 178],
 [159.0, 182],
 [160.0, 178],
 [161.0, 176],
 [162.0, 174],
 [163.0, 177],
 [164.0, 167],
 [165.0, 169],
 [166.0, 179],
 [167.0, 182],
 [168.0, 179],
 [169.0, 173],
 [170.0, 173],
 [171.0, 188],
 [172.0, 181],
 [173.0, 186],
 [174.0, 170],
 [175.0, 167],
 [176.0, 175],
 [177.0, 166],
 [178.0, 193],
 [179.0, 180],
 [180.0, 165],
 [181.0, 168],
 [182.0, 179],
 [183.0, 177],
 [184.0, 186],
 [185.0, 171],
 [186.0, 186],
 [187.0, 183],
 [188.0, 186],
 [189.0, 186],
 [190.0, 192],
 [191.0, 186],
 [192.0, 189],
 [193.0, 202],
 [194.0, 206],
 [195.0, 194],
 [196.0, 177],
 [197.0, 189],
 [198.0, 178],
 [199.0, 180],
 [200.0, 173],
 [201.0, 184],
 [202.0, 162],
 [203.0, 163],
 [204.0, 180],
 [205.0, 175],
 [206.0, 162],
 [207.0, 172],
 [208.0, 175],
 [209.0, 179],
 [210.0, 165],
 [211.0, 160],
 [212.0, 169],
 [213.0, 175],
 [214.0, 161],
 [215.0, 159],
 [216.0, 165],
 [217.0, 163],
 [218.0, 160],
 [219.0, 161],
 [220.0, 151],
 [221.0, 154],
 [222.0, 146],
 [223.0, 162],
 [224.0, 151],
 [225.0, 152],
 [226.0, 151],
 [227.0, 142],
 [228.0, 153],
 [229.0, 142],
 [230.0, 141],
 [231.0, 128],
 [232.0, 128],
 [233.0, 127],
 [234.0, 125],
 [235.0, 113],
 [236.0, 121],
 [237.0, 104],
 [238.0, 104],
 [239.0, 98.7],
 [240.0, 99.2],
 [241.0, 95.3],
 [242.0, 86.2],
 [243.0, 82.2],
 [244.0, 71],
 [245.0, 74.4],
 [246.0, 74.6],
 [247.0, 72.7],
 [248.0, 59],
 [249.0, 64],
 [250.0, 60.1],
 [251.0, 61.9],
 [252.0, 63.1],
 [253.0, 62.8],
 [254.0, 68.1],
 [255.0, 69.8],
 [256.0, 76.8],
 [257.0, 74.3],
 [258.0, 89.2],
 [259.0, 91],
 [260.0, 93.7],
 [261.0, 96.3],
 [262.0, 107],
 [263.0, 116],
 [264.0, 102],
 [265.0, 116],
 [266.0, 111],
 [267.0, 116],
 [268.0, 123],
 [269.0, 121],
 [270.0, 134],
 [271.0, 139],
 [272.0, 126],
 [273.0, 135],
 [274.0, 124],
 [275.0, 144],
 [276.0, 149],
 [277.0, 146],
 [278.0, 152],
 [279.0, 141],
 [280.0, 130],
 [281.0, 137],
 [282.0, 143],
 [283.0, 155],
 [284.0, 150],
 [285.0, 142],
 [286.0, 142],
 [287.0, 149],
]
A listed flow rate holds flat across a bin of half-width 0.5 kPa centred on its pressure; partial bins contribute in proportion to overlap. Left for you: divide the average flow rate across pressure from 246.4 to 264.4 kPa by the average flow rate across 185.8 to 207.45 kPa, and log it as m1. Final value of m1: 0.43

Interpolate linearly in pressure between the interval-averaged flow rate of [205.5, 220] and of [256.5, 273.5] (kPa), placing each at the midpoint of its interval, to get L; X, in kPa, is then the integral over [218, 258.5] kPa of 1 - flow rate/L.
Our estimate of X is 9.9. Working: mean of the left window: 166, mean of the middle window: 107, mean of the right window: 111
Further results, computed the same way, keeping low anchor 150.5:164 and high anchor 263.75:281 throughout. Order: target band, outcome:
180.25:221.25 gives -4.25 kPa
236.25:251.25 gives 6.40 kPa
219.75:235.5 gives 0.72 kPa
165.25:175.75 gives -0.43 kPa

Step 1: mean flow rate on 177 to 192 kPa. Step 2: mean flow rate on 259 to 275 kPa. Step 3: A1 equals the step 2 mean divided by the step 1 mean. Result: 0.6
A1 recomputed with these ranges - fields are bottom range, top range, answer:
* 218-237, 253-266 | 0.65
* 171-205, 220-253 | 0.61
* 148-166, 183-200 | 1.06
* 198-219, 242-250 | 0.42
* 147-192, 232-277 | 0.56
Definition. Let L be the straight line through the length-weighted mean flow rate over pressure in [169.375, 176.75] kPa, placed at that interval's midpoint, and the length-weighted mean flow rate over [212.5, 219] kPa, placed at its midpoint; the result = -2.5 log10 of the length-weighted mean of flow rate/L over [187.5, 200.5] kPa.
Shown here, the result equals -0.10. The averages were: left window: 177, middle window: 188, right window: 164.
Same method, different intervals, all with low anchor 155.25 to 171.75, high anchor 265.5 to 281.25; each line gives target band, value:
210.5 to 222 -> -0.035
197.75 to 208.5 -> -0.078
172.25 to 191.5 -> -0.060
